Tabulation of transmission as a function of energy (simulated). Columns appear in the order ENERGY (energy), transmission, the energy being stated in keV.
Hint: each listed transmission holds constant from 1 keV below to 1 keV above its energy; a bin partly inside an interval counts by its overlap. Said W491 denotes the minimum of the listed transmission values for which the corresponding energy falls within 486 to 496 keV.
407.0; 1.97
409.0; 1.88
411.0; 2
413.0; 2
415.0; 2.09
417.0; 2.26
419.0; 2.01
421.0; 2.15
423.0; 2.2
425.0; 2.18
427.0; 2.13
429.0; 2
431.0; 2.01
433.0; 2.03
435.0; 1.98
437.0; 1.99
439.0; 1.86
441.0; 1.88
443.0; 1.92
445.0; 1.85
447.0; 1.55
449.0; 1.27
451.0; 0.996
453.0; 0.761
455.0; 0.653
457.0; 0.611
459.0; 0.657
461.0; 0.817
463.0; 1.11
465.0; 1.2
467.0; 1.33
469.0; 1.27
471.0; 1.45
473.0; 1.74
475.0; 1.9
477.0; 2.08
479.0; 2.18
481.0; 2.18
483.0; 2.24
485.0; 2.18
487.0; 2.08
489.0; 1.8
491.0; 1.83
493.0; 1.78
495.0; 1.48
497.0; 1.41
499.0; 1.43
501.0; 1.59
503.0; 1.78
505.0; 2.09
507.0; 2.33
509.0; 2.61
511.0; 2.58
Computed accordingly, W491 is 1.48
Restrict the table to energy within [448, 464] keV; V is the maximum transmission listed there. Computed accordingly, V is 1.27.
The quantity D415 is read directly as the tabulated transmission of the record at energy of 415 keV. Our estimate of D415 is 2.09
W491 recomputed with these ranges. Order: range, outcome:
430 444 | 1.86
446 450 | 1.27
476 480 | 2.08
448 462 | 0.611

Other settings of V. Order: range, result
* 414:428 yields 2.26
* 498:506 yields 2.09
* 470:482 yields 2.18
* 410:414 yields 2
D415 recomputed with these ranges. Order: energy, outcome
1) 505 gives 2.09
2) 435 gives 1.98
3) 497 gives 1.41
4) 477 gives 2.08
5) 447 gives 1.55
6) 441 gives 1.88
